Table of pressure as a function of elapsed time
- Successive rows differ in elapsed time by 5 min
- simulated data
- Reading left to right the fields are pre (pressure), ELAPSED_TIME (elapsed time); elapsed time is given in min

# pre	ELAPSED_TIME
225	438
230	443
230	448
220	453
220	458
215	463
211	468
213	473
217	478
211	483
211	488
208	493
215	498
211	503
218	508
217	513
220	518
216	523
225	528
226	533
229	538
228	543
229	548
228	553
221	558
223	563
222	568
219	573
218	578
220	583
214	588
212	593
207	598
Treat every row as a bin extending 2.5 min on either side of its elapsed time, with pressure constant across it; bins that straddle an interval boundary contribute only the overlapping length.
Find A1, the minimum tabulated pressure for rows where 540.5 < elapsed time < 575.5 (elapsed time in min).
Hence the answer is 219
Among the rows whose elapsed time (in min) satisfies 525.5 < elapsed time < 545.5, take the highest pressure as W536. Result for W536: 229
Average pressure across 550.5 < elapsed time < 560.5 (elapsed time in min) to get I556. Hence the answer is 224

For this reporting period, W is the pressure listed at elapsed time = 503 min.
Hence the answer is 211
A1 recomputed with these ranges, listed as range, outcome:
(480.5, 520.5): 208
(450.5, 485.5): 211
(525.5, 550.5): 225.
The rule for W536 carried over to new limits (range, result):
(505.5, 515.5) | 218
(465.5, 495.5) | 217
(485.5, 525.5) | 220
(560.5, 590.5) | 223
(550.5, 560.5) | 228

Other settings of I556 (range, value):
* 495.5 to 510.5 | 215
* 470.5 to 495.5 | 212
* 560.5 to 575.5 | 221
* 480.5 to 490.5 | 211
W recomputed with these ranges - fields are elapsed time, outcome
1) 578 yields 218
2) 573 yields 219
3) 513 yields 217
